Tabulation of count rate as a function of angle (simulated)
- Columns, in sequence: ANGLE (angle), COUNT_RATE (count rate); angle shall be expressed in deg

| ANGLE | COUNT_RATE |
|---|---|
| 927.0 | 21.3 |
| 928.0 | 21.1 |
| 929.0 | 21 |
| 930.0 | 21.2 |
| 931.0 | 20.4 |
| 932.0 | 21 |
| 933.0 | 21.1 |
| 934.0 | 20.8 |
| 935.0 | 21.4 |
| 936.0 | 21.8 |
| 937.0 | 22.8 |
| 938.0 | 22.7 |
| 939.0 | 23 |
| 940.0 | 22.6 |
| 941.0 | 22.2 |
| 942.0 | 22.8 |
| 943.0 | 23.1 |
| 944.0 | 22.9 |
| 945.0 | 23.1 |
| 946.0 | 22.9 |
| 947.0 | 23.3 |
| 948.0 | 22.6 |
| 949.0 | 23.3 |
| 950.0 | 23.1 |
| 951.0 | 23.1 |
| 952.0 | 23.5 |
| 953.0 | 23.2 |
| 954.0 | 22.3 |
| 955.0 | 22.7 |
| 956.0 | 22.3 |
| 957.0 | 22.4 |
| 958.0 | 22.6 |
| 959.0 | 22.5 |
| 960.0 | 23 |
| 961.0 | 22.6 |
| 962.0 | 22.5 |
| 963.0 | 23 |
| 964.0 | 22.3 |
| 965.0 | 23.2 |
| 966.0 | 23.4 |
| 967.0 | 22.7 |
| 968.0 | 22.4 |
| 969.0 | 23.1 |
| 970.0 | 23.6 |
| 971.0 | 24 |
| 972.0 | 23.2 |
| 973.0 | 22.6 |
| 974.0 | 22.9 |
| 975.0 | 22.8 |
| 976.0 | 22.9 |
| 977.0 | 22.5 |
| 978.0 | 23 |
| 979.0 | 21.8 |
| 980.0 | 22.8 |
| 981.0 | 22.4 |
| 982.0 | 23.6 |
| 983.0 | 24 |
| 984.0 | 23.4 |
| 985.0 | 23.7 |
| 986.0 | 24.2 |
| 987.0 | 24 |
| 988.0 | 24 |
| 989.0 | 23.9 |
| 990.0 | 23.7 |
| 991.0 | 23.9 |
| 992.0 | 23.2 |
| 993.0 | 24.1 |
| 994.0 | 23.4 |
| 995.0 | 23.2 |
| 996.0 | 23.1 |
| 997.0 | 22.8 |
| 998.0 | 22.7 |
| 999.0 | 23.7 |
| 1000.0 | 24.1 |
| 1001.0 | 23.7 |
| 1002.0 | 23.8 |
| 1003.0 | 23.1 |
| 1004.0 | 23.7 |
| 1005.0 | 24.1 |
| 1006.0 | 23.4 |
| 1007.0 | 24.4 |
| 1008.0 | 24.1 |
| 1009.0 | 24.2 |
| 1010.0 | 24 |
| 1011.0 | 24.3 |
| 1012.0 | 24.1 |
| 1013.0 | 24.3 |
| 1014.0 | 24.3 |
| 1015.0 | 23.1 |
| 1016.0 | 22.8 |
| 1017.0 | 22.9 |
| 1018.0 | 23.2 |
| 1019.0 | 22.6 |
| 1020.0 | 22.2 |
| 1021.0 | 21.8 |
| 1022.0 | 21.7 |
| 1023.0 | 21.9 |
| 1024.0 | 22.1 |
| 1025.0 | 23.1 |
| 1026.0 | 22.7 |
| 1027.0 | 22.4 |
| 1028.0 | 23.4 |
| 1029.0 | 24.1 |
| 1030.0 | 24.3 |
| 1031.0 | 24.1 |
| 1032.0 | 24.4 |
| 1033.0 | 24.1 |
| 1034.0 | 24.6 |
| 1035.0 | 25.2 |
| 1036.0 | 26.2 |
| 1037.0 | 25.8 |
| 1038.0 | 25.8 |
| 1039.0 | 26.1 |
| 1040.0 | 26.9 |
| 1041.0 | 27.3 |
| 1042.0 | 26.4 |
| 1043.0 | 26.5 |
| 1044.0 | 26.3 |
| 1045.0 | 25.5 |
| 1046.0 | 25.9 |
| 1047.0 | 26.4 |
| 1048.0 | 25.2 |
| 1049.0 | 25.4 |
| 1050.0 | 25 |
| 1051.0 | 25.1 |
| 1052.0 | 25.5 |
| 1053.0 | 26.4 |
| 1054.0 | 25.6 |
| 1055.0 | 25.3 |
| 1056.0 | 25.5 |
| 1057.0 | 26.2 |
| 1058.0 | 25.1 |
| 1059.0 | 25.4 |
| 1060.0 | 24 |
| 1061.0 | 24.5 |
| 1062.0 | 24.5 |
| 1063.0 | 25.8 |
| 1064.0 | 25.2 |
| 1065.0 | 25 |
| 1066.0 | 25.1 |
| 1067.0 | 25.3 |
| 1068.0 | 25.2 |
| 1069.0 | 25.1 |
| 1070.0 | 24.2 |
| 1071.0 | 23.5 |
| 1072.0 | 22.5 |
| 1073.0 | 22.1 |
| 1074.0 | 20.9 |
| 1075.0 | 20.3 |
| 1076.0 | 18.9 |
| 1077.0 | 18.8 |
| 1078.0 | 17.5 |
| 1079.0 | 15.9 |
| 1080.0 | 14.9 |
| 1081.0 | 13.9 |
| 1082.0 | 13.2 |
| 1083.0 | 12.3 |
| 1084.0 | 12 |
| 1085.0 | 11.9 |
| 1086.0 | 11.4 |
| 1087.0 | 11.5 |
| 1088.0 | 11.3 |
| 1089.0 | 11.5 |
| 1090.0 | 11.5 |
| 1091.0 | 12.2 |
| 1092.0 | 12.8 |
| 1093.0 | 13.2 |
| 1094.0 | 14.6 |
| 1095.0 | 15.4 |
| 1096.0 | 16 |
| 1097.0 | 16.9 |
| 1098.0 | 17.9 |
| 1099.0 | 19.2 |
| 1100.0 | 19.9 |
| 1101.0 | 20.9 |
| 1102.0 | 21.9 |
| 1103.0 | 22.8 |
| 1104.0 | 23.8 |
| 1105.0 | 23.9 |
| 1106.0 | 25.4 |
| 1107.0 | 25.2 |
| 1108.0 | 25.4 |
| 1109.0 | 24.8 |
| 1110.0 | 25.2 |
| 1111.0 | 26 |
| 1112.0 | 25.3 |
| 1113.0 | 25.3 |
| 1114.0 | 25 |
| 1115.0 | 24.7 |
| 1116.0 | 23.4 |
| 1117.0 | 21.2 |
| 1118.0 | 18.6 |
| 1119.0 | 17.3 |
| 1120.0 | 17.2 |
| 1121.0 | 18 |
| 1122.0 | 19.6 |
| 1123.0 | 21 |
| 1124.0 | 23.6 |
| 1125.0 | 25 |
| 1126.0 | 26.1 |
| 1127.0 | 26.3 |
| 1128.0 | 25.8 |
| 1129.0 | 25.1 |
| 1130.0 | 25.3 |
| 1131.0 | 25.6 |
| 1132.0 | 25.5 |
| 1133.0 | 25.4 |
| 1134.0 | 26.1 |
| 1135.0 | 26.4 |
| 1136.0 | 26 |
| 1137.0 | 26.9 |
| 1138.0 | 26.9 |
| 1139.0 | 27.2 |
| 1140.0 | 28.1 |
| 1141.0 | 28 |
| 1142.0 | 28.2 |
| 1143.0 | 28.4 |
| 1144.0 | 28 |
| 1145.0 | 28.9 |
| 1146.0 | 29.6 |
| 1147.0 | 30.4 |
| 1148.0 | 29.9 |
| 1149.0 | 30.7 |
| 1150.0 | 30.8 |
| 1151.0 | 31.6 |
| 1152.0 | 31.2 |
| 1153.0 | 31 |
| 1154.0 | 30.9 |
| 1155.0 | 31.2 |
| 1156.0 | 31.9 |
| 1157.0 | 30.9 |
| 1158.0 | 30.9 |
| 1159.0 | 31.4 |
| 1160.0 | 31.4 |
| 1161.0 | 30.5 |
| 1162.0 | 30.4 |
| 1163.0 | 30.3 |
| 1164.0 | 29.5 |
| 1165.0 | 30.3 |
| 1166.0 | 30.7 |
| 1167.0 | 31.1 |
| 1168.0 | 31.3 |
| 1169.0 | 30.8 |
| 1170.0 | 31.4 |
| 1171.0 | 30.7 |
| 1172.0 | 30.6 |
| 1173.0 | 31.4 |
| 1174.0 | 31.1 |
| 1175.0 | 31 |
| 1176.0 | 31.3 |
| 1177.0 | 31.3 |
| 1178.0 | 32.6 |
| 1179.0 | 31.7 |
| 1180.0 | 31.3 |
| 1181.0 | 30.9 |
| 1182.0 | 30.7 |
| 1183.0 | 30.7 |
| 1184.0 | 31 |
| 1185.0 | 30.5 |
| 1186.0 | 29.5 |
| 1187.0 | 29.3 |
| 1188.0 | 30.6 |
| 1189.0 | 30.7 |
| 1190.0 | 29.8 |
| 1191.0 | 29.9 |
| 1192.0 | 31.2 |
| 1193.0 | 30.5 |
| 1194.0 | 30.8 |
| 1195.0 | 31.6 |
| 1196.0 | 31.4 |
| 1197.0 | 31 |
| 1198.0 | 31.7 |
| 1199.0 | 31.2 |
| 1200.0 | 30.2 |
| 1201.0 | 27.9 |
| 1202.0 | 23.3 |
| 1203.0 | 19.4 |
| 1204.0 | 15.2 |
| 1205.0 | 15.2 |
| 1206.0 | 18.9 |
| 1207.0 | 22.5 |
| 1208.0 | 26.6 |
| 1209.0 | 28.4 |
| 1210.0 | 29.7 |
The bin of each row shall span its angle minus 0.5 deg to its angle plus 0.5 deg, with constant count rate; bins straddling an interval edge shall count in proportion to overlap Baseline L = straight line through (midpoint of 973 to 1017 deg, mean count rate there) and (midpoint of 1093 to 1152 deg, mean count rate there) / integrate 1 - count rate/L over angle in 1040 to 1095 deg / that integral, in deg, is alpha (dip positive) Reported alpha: 6.7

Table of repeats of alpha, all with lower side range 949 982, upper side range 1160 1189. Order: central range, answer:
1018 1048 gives 1.1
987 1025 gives 1.5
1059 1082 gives 4.3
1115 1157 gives 4.4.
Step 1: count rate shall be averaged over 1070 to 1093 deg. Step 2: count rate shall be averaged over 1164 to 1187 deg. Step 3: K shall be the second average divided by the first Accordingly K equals 1.98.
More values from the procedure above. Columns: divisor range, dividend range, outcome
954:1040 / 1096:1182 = 1.15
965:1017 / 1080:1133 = 0.84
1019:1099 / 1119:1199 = 1.35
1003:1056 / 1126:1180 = 1.20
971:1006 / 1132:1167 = 1.26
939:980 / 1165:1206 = 1.29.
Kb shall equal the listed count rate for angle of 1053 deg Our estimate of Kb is 26.4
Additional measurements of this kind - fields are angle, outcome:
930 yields 21.2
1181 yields 30.9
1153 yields 31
